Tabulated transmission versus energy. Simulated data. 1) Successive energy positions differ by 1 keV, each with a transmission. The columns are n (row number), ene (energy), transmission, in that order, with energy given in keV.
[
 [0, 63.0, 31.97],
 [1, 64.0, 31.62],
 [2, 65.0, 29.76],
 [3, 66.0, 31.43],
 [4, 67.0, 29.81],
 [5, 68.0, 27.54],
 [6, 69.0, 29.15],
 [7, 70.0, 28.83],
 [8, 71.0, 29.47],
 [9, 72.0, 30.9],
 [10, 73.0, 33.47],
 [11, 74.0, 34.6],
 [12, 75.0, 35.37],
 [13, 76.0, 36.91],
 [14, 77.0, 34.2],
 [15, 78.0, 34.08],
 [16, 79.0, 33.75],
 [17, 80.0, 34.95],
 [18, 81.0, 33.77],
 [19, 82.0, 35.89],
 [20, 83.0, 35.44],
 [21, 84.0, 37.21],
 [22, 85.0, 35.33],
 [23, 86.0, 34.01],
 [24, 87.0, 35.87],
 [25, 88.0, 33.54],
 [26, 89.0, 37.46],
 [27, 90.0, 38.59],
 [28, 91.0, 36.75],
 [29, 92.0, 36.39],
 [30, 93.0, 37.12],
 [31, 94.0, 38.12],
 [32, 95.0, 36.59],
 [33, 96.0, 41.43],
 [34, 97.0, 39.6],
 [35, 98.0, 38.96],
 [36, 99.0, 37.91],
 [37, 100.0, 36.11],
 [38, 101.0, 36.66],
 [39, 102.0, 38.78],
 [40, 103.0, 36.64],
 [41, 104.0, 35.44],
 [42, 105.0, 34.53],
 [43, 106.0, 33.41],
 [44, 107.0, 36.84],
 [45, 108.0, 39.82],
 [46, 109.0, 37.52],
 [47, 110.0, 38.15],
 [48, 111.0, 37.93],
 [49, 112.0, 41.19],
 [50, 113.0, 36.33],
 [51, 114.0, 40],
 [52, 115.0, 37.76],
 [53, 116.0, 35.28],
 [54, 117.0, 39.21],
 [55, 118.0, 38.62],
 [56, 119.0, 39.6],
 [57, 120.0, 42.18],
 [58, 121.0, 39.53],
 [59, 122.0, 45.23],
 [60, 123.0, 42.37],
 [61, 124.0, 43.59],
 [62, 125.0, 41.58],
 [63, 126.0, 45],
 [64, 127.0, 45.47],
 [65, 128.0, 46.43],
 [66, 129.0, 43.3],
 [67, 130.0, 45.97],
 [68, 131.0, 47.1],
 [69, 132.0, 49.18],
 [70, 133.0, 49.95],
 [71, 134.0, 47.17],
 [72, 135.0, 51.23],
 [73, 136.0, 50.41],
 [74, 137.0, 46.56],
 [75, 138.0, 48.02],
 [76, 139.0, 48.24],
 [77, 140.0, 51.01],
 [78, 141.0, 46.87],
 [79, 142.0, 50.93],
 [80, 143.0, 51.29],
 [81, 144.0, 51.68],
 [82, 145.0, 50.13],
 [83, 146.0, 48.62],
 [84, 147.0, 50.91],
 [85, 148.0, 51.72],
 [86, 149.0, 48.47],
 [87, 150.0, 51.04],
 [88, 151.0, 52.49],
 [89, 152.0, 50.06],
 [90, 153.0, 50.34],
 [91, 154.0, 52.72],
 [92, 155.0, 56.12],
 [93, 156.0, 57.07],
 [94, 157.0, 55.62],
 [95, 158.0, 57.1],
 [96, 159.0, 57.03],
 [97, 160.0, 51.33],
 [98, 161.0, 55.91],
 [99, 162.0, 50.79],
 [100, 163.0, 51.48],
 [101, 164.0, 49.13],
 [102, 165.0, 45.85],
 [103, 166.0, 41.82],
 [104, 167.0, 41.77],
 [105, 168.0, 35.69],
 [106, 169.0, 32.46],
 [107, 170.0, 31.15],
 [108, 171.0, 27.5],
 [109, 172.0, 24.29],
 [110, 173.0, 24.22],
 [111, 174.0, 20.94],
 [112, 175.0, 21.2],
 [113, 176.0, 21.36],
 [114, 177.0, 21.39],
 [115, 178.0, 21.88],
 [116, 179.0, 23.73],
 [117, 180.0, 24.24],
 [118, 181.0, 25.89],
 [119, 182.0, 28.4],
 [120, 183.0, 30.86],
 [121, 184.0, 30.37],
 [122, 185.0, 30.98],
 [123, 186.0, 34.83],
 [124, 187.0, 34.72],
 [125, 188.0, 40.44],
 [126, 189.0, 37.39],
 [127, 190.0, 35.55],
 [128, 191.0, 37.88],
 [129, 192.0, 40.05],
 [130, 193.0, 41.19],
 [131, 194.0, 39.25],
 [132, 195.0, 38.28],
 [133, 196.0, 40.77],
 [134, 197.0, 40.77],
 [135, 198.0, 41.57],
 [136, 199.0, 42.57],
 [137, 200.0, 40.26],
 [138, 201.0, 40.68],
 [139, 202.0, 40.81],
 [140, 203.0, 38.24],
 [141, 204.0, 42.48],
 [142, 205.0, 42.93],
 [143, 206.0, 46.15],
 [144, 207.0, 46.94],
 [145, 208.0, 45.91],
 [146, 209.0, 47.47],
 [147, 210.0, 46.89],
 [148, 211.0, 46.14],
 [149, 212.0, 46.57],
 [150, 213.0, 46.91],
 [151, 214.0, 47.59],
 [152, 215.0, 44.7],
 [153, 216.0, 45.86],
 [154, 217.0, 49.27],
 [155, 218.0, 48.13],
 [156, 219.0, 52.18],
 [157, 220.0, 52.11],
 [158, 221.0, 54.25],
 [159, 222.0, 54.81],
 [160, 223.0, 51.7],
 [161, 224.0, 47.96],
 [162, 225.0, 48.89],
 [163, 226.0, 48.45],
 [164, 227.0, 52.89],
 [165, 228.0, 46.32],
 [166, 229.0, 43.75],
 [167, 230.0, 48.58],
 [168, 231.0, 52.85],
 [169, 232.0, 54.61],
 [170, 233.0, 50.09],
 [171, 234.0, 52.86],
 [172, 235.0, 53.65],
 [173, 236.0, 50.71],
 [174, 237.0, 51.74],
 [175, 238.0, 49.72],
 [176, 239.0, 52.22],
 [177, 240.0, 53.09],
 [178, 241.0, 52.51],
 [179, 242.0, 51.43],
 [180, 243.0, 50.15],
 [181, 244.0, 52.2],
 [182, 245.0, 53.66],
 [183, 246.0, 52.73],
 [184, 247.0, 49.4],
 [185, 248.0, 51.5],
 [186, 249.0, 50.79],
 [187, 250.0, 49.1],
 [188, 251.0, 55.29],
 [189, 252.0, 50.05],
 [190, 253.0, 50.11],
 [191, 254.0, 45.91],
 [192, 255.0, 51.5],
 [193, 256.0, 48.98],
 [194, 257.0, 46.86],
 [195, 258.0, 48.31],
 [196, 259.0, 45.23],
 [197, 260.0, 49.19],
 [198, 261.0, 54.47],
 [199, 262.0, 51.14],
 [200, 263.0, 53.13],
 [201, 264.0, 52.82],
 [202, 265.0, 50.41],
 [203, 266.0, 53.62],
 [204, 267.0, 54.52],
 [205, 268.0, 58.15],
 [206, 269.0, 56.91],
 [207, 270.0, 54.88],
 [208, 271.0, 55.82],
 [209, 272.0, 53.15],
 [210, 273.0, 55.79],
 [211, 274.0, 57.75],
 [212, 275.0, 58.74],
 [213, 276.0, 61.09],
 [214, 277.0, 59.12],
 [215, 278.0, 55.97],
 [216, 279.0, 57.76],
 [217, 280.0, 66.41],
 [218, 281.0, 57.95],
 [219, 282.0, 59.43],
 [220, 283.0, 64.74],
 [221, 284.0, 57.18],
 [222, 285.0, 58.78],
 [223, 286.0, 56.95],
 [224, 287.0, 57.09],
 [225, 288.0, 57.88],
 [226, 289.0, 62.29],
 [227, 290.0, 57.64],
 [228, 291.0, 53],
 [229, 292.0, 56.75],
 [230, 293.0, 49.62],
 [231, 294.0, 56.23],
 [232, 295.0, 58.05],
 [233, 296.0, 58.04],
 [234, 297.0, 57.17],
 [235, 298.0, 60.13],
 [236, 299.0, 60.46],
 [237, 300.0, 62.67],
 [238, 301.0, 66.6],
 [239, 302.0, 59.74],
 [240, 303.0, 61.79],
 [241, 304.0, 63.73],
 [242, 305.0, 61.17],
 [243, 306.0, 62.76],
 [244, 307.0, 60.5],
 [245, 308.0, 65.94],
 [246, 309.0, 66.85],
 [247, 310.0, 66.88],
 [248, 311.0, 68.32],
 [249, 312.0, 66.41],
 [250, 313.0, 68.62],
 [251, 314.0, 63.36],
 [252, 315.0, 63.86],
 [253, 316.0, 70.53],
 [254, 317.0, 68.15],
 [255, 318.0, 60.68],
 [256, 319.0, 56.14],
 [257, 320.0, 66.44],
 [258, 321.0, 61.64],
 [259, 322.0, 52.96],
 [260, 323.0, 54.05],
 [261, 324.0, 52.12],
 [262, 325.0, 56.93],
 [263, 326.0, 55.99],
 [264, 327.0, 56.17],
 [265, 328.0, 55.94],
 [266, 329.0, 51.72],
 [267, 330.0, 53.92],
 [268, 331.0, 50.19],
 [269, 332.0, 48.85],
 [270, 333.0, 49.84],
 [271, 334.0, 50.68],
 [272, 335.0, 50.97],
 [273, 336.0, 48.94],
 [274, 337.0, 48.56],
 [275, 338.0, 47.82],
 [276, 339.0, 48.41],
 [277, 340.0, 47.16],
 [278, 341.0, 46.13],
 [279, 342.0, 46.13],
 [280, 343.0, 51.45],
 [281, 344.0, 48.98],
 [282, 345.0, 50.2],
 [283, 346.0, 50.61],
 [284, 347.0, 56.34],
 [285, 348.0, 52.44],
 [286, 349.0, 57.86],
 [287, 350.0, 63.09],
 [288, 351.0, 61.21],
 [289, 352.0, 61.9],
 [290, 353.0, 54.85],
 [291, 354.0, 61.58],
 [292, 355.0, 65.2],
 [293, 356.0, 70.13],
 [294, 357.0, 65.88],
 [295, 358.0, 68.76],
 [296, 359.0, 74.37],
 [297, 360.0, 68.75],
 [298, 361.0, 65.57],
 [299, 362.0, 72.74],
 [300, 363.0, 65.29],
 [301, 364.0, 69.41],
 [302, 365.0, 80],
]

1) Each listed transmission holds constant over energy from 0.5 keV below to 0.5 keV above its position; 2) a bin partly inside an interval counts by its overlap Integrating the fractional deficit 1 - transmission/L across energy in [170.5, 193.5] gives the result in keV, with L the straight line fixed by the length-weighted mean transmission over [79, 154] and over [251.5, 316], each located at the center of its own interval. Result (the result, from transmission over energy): 8.9 keV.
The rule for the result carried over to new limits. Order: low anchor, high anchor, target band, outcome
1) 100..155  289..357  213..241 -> 0.4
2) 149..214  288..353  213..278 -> -4.8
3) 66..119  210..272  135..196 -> 2.0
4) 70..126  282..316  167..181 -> 6.1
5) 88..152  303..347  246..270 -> 0.4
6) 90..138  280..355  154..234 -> 9.2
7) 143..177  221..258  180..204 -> 5.1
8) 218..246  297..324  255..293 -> 1.3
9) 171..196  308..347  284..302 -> -3.0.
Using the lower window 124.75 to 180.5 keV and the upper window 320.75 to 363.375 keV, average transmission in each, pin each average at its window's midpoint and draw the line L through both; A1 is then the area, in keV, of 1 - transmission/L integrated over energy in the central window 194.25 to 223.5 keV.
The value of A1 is 1.3 keV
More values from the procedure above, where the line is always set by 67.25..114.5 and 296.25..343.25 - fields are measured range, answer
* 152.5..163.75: -3.1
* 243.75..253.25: -0.1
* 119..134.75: -2.3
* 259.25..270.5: -0.2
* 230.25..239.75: -0.4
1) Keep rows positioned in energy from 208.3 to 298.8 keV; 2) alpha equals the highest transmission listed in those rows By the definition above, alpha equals 66.41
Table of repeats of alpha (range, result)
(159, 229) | 57.03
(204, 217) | 49.27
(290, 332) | 70.53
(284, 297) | 62.29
